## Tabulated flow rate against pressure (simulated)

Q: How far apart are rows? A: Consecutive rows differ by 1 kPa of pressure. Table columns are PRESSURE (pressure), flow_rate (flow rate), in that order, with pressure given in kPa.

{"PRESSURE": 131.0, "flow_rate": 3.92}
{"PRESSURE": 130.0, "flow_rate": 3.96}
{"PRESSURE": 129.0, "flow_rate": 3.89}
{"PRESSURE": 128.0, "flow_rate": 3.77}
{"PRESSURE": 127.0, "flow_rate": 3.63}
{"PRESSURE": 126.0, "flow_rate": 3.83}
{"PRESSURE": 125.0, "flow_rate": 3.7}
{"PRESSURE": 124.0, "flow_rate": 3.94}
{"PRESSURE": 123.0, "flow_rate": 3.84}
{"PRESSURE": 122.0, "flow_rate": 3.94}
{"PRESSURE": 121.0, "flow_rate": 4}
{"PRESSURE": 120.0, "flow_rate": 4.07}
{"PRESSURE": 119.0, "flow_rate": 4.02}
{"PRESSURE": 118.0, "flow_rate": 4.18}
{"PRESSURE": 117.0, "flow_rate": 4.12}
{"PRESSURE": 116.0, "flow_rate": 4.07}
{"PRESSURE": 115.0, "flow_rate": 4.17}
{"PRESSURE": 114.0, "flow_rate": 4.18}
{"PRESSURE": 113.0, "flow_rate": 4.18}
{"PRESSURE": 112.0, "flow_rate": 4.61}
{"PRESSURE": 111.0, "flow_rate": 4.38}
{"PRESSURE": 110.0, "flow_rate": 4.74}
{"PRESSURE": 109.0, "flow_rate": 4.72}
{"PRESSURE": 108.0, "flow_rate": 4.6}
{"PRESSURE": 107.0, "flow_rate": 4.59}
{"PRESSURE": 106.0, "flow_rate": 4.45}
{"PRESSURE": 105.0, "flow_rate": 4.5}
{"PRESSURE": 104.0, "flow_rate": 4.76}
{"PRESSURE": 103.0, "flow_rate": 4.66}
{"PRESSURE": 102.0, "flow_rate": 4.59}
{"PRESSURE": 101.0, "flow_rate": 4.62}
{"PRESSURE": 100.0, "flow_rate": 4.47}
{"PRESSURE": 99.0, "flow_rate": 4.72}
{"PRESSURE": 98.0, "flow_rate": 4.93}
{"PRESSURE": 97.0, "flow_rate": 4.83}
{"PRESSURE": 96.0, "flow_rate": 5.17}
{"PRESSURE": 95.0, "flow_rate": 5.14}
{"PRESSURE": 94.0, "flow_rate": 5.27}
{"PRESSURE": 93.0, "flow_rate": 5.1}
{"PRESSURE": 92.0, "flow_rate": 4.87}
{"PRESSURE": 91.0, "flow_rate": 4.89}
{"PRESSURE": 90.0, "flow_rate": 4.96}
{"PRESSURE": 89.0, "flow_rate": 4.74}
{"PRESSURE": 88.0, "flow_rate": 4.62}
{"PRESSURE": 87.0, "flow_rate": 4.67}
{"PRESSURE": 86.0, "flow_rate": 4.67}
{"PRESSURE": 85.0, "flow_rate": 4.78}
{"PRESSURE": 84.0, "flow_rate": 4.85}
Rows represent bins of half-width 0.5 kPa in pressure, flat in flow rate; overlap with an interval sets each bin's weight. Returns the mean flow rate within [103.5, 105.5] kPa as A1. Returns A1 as 4.63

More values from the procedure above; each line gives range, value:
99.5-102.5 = 4.56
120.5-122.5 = 3.97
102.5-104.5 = 4.71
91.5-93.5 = 4.98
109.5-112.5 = 4.58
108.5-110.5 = 4.73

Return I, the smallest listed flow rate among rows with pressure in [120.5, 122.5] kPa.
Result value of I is 3.94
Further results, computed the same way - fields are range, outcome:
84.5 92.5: 4.62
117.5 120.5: 4.02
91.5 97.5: 4.83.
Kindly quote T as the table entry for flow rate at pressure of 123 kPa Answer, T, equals 3.84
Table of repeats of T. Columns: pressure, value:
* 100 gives 4.47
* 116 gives 4.07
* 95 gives 5.14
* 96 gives 5.17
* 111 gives 4.38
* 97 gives 4.83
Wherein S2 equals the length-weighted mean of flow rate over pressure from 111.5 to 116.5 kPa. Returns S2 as 4.24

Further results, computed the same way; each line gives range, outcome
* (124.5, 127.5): 3.72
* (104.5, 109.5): 4.57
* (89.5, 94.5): 5.02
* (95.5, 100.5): 4.82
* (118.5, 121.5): 4.03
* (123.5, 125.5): 3.82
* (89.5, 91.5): 4.92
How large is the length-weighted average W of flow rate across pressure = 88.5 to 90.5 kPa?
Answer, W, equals 4.85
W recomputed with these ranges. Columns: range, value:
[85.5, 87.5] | 4.67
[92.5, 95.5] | 5.17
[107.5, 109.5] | 4.66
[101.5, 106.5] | 4.59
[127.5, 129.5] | 3.83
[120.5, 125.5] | 3.88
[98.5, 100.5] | 4.59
